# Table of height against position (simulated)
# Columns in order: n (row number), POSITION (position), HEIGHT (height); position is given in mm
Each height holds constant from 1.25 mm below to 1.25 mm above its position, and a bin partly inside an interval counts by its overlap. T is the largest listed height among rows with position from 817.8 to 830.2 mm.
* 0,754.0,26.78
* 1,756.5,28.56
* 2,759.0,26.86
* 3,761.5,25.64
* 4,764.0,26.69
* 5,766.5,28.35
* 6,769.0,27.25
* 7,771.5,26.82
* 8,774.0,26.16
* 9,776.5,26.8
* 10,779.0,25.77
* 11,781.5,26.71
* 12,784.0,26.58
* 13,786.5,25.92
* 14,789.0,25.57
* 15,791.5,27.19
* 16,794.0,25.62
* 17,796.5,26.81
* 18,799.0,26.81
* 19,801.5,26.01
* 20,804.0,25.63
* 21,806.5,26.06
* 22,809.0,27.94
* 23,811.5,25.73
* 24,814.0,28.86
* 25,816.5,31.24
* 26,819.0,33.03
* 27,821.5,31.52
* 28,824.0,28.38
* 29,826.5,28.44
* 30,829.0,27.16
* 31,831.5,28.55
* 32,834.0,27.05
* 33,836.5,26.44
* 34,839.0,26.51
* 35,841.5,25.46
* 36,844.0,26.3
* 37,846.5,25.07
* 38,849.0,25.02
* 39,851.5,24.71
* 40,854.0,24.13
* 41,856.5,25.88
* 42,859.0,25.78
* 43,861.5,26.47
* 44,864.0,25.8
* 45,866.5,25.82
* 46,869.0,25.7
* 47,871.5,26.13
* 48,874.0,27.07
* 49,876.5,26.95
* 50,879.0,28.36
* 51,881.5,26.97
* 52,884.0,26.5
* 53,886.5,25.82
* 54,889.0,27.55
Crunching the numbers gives 33.03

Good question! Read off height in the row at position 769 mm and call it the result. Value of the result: 27.25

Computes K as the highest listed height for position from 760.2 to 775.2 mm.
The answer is 28.35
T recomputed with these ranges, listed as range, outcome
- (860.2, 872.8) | 26.47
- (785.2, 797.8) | 27.19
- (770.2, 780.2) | 26.82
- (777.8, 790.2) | 26.71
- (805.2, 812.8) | 27.94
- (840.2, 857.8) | 26.3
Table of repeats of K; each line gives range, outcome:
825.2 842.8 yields 28.55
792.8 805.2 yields 26.81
